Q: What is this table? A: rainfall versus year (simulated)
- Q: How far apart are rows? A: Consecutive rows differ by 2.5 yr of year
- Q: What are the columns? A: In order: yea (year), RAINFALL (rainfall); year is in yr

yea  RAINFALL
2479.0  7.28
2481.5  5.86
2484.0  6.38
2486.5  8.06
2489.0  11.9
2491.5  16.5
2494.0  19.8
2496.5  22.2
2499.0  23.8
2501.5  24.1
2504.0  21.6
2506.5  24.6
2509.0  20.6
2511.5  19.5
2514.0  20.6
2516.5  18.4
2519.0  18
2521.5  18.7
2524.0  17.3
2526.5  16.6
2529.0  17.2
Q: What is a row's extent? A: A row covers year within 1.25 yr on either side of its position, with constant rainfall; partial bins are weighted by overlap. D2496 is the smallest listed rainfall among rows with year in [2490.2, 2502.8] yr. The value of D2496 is 16.5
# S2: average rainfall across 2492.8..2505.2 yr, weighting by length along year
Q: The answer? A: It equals 22.3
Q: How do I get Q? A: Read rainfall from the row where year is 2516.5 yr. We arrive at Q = 18.4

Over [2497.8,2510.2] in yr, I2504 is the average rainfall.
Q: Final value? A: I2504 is 22.9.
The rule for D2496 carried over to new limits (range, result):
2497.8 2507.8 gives 21.6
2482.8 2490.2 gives 6.38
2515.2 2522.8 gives 18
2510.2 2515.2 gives 19.5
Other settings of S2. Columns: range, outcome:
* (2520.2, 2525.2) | 18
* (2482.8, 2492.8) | 10.8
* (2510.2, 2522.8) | 19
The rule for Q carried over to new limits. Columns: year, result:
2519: 18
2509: 20.6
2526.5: 16.6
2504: 21.6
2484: 6.38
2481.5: 5.86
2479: 7.28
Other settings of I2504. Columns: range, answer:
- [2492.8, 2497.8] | 21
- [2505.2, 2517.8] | 20.7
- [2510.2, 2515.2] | 20.1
